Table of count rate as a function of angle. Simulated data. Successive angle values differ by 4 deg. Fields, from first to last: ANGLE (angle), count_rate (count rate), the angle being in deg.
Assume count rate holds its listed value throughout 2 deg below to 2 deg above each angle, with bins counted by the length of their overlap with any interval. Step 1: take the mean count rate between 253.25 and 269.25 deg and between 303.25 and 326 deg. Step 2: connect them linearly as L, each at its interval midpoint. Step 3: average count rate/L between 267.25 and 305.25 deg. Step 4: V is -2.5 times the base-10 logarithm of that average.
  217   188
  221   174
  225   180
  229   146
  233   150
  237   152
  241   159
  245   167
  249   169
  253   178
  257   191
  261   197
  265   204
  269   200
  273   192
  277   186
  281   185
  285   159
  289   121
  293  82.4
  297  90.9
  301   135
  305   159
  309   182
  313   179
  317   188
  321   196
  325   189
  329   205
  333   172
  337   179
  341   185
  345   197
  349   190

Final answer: 0.25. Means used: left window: 196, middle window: 150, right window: 182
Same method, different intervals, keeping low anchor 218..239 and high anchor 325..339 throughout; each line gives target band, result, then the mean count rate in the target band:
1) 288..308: 0.42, 121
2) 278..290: 0.09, 160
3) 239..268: -0.09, 181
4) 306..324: -0.02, 185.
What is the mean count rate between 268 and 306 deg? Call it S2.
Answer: 150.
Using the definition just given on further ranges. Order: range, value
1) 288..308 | 121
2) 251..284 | 191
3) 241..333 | 170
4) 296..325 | 166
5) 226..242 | 153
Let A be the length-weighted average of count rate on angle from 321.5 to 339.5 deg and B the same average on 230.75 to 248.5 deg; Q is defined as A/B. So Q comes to 1.18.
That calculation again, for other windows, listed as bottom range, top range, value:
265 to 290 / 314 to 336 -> 1.06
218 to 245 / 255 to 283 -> 1.20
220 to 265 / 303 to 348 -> 1.08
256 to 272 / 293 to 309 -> 0.65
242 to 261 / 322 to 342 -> 1.05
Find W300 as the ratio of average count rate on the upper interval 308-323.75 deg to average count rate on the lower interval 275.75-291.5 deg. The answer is 1.2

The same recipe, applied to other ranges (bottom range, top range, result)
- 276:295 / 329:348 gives 1.29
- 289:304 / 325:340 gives 1.71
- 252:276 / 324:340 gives 0.96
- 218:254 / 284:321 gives 0.89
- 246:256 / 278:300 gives 0.75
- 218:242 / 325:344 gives 1.15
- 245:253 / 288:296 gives 0.57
